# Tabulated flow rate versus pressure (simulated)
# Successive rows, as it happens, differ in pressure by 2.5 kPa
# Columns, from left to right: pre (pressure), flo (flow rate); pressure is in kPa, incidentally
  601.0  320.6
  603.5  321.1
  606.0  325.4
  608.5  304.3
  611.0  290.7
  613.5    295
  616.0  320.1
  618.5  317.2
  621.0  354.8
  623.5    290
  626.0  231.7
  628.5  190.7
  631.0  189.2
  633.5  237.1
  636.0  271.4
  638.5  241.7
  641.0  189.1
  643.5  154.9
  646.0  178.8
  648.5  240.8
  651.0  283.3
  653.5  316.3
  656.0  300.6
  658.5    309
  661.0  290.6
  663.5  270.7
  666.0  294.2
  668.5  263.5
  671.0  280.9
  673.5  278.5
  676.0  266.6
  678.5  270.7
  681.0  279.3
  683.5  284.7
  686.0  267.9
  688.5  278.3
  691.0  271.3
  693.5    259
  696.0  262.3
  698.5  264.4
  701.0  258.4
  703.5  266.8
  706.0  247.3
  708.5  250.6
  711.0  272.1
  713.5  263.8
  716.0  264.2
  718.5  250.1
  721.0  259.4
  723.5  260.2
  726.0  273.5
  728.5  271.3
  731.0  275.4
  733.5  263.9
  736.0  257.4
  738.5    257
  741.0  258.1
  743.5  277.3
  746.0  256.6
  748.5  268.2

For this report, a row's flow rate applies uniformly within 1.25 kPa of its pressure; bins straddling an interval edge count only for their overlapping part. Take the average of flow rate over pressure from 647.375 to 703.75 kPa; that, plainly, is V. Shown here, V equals 277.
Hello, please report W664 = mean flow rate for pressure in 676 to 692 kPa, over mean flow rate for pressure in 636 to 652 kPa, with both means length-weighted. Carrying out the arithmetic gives 1.26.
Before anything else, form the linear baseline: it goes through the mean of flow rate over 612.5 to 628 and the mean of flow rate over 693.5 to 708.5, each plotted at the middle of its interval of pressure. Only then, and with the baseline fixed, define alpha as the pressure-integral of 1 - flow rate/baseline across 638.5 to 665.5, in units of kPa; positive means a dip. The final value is 2.6 kPa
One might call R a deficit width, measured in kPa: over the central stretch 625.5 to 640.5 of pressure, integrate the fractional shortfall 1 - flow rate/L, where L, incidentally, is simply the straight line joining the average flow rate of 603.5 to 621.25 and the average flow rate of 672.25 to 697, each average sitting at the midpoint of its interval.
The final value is 3.8 kPa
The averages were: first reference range 314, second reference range 272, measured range 225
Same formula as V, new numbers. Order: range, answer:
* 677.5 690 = 276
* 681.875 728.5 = 264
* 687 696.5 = 268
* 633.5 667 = 256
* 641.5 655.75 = 237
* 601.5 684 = 271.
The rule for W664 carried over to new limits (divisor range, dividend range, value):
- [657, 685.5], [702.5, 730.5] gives 0.93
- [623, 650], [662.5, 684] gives 1.27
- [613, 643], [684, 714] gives 1.03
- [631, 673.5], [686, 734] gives 1.03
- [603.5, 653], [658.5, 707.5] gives 1.04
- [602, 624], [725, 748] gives 0.85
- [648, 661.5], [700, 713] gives 0.89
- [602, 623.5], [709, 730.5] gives 0.84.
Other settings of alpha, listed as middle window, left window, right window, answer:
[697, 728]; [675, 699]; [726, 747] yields 0.78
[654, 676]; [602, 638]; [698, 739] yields -1.10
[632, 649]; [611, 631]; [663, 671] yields 3.91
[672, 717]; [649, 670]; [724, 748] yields 1.82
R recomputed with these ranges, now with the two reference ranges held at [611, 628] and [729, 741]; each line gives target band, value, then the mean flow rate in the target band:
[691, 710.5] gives 0.9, 260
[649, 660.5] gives -0.5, 298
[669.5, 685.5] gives 0.2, 276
